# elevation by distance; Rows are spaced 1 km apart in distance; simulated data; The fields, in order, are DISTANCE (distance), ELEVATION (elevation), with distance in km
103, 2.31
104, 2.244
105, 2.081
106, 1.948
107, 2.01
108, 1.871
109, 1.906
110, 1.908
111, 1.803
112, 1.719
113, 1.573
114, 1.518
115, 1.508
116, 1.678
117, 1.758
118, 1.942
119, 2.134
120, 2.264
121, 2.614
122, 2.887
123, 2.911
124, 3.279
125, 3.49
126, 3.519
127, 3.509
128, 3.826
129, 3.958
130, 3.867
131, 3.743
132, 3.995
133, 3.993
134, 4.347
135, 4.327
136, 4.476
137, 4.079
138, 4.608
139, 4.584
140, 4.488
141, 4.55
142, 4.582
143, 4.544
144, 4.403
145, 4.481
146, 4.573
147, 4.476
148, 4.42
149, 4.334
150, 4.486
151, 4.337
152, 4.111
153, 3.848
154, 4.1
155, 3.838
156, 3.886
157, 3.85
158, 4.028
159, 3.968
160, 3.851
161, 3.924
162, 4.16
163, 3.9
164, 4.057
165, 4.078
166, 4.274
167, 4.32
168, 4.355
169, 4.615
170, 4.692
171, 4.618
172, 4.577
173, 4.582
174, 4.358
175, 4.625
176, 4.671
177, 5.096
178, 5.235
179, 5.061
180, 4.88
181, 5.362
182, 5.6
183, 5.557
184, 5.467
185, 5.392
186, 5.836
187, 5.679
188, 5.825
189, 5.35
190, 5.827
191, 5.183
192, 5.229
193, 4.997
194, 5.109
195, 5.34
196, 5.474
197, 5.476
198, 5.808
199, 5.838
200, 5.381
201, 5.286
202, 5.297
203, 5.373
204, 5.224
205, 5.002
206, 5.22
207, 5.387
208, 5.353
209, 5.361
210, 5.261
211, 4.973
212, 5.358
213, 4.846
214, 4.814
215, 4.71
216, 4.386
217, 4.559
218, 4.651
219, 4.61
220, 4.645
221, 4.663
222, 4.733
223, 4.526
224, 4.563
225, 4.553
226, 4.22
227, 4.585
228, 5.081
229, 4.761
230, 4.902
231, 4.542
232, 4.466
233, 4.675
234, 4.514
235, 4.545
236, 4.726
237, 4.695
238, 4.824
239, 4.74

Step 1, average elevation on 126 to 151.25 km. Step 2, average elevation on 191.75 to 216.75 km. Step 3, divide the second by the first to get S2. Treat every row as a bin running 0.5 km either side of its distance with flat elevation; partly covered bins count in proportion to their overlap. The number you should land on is 1.22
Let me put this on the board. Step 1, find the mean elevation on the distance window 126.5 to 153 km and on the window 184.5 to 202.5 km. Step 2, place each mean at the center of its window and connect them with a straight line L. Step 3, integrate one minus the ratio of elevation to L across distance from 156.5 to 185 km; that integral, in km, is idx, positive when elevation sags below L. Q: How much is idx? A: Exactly 2.2 km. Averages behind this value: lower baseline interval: 4.26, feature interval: 4.58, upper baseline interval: 5.46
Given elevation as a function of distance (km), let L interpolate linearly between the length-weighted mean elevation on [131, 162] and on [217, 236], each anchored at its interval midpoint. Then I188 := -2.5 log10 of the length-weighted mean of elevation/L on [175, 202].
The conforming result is -0.21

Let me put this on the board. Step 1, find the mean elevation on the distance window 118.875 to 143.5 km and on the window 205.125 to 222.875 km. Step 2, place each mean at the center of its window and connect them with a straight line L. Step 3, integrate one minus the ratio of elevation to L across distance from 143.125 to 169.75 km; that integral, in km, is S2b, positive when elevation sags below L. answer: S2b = -0.3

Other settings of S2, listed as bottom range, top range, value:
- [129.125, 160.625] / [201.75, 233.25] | 1.15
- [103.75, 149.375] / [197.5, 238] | 1.51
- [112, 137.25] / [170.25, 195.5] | 1.70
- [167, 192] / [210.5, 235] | 0.92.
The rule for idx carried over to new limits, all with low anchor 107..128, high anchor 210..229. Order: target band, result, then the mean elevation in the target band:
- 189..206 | -4.7 km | 5.36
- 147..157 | -3.3 km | 4.15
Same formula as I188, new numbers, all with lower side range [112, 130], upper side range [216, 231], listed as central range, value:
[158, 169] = -0.19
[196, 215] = -0.23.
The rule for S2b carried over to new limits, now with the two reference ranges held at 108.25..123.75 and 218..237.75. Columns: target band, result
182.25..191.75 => -4.9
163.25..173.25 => -3.6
